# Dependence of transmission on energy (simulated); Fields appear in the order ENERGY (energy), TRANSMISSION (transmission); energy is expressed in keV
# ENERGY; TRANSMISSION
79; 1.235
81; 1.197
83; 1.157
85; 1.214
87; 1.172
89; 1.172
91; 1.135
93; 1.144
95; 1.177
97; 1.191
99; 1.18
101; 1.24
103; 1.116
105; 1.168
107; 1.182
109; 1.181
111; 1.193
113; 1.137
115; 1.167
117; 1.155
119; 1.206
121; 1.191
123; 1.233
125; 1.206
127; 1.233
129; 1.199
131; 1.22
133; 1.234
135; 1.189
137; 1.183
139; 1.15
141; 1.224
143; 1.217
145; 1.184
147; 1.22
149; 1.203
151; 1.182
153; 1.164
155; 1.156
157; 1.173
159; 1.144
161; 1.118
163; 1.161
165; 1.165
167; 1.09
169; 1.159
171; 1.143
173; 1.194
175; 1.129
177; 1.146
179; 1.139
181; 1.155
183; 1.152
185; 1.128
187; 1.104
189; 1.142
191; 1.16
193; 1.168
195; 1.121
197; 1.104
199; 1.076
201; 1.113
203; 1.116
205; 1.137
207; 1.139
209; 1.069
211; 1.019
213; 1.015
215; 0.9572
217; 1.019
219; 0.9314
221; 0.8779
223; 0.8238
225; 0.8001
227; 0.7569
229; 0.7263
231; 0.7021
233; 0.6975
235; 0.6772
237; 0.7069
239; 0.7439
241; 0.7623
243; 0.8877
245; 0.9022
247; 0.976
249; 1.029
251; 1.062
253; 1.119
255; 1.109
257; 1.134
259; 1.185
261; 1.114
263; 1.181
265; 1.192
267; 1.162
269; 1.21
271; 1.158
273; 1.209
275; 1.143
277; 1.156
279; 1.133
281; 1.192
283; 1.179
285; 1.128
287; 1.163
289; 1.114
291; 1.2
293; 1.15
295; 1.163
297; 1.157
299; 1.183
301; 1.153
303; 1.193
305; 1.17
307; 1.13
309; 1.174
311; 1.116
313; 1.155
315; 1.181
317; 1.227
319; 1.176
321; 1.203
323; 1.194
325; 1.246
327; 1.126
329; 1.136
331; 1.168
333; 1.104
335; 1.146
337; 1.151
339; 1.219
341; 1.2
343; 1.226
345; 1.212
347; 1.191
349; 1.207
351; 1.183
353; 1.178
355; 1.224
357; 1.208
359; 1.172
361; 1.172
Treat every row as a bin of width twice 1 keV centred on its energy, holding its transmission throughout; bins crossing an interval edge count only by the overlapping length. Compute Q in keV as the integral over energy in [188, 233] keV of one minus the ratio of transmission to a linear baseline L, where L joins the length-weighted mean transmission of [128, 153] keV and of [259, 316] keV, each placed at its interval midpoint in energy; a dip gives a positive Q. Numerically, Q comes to 7.2 keV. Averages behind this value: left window 1.2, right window 1.16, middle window 0.992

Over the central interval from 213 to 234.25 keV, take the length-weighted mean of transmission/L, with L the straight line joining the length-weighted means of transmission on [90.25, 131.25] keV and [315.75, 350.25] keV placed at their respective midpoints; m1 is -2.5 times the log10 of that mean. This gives 0.38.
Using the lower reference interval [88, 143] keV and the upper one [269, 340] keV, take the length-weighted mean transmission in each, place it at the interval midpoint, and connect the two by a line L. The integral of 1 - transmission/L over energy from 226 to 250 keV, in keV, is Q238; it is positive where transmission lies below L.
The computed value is 7.7 keV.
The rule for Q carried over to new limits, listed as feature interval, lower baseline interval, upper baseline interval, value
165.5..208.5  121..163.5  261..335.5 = 1.8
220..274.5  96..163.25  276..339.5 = 9.8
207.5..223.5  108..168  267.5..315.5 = 2.7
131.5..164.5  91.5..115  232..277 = -1.6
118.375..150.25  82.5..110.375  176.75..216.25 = -1.6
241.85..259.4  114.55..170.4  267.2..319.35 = 2.0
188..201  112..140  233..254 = -1.5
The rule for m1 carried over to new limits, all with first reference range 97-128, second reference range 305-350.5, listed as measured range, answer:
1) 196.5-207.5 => 0.06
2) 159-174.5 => 0.03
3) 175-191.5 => 0.04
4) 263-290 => 0.01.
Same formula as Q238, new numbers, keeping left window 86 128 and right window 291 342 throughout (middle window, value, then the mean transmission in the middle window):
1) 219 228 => 2.7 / 0.828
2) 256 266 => 0.1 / 1.16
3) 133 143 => -0.1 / 1.19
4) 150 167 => 0.3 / 1.15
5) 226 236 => 3.9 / 0.712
